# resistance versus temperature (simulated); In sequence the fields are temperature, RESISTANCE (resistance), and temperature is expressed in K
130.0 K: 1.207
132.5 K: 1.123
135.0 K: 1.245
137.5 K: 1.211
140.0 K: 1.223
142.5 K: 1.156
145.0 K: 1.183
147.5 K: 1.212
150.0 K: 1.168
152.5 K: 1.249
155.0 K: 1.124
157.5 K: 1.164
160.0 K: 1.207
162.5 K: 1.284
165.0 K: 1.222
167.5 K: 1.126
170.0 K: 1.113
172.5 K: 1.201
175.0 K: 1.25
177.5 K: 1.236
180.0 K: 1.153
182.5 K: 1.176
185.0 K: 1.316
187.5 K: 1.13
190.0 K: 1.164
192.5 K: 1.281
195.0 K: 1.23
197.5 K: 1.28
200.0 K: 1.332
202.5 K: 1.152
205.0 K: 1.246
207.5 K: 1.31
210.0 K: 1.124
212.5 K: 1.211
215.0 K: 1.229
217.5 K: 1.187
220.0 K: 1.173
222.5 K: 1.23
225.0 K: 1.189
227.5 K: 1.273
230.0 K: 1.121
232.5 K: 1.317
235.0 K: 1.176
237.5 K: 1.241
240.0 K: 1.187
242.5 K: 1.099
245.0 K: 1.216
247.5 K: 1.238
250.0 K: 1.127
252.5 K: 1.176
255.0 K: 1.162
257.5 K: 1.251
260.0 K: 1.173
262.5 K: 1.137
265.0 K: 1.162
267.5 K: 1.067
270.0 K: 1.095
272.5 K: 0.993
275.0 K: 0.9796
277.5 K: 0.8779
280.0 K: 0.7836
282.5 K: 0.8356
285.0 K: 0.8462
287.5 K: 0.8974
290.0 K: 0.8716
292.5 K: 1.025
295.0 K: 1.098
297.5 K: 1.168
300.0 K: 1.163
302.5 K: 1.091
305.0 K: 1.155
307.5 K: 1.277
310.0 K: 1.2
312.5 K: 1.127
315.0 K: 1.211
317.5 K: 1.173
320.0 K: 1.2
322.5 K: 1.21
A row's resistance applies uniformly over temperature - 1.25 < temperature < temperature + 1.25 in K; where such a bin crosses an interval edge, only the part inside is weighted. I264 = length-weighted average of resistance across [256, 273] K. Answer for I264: 1.13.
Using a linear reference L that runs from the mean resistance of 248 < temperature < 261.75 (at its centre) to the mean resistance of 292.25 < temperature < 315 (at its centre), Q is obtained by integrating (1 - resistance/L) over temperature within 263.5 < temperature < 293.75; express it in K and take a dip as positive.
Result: 5.52 K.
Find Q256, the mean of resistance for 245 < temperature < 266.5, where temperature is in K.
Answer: 1.18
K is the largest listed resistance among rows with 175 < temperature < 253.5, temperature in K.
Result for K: 1.332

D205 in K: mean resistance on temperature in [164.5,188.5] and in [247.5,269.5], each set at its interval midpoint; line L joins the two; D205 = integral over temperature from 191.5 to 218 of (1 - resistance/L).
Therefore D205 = -1.2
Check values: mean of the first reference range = 1.19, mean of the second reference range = 1.16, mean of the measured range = 1.24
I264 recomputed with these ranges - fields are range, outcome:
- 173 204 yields 1.22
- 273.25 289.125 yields 0.874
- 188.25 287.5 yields 1.15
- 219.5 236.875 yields 1.21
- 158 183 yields 1.2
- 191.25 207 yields 1.26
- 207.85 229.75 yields 1.2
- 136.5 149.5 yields 1.2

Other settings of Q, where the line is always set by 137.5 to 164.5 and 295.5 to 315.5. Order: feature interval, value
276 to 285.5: 2.71 K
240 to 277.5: 1.63 K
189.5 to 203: -0.67 K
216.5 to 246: -0.43 K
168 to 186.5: -0.13 K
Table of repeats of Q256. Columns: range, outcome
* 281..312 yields 1.05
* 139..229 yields 1.21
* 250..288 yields 1.03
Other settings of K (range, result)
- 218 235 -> 1.317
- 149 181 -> 1.284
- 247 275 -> 1.251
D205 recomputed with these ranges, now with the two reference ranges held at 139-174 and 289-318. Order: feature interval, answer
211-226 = -0.49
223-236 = -0.64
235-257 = -0.56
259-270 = 0.16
